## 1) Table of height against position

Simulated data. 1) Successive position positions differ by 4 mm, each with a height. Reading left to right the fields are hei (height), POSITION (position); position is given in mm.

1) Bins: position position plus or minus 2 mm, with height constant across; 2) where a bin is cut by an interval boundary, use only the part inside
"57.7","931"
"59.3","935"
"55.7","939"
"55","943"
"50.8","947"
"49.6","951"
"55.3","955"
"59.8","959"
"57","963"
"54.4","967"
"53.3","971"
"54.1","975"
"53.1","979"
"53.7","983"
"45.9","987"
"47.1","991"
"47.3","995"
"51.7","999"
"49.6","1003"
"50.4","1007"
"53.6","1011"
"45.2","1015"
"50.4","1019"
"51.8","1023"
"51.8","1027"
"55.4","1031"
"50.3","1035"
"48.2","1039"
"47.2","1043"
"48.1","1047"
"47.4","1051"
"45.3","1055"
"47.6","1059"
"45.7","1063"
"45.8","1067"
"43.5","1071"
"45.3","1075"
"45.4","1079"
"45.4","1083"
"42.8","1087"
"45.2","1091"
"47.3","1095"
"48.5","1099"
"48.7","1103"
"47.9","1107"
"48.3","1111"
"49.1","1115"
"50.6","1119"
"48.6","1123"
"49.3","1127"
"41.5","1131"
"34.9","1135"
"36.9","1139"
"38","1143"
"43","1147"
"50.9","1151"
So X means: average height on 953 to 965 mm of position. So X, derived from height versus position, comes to 57.4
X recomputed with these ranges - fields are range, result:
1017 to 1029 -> 51.3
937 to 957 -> 53.3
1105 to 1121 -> 49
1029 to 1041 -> 51.3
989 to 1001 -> 48.7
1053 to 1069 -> 46.1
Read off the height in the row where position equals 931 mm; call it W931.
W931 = 57.7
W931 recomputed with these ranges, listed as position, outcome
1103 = 48.7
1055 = 45.3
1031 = 55.4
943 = 55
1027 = 51.8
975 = 54.1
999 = 51.7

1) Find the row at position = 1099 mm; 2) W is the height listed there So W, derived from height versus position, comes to 48.5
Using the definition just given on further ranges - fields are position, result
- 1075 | 45.3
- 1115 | 49.1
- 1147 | 43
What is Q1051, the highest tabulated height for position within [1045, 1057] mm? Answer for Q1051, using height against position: 48.1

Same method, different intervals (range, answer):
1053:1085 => 47.6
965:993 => 54.4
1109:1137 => 50.6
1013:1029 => 51.8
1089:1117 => 49.1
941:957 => 55.3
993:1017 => 53.6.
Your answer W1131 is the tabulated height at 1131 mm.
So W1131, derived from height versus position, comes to 41.5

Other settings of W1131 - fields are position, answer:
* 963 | 57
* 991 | 47.1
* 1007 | 50.4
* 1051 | 47.4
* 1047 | 48.1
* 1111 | 48.3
